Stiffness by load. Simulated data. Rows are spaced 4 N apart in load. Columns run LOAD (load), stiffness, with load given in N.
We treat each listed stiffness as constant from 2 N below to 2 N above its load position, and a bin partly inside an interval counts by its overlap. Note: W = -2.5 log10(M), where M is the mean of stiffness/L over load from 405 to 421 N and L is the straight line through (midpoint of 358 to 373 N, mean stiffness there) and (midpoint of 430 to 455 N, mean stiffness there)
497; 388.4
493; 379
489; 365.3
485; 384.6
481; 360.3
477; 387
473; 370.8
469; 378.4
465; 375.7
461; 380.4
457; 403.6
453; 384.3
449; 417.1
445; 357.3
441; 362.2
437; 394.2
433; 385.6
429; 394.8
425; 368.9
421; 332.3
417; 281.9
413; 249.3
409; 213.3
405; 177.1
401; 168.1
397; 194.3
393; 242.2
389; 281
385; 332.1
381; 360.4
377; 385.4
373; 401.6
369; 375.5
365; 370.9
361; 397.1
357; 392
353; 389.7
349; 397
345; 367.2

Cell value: 0.467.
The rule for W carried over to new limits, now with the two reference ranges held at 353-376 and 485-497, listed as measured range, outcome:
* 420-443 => 0.02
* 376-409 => 0.42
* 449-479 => -0.02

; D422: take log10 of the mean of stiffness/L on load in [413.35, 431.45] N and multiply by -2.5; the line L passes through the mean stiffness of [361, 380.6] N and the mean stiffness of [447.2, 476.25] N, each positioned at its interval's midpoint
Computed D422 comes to 0.15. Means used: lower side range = 383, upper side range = 387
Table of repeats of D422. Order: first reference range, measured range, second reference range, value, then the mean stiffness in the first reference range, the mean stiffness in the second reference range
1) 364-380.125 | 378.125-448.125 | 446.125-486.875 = 0.26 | 383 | 384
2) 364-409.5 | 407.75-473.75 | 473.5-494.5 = -0.06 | 293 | 375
